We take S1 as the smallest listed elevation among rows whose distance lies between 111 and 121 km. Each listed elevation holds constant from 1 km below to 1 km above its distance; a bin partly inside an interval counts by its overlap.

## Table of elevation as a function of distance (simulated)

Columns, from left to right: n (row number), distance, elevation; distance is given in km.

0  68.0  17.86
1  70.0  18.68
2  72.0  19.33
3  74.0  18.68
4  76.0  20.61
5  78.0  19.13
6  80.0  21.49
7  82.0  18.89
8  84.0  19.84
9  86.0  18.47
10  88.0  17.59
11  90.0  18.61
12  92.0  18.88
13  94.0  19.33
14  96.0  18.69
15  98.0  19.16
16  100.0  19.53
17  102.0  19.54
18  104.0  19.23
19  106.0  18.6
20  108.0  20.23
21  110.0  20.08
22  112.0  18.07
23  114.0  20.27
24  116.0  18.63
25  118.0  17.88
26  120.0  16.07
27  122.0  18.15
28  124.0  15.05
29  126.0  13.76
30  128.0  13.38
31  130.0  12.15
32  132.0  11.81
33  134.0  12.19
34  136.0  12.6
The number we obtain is 16.07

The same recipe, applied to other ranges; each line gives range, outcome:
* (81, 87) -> 18.47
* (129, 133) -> 11.81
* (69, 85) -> 18.68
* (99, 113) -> 18.07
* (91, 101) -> 18.69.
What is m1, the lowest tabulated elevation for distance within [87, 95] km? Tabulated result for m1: 17.59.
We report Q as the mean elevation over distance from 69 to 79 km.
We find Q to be 19.3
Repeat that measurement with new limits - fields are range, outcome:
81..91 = 18.7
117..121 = 17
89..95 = 18.9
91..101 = 19.1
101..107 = 19.1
